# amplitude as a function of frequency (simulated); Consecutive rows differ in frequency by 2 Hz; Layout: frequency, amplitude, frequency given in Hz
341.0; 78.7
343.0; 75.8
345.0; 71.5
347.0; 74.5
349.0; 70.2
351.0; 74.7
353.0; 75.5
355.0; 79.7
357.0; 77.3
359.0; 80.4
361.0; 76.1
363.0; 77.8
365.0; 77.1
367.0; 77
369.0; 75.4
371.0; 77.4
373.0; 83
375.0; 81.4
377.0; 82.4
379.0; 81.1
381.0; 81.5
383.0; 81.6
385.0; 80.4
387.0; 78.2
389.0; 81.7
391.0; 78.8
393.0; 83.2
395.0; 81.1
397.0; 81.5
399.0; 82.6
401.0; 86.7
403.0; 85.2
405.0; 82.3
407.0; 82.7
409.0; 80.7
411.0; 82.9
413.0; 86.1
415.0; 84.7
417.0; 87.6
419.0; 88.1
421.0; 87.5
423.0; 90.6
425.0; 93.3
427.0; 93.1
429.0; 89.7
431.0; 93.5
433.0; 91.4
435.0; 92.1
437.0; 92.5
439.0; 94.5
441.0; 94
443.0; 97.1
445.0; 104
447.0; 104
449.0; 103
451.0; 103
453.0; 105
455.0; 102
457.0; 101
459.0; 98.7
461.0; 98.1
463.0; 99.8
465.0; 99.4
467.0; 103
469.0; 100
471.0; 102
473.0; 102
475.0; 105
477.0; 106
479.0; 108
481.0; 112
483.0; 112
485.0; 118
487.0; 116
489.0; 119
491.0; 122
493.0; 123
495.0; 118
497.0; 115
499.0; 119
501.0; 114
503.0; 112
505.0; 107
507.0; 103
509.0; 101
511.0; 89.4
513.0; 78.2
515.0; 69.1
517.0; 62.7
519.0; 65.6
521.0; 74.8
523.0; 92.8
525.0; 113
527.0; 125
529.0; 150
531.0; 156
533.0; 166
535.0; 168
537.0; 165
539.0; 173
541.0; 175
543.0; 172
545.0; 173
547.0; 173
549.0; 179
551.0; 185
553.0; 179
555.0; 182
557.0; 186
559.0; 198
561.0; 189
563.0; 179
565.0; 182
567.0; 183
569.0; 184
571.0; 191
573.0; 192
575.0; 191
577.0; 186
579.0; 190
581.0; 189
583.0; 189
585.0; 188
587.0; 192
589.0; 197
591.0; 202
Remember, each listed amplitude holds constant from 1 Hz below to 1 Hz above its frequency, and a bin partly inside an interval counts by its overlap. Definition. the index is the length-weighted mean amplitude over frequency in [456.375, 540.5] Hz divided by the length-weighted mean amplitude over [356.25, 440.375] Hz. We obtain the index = 1.3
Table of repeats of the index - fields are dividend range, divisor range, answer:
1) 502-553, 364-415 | 1.60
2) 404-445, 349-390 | 1.14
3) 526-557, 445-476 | 1.66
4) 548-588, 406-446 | 2.07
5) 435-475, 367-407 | 1.23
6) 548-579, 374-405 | 2.27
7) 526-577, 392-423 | 2.09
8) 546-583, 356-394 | 2.33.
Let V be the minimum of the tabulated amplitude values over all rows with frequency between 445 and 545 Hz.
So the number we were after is 62.7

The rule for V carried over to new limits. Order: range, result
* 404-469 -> 80.7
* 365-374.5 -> 75.4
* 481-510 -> 101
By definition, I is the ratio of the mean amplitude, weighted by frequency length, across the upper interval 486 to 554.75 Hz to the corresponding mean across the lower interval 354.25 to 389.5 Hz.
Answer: 1.62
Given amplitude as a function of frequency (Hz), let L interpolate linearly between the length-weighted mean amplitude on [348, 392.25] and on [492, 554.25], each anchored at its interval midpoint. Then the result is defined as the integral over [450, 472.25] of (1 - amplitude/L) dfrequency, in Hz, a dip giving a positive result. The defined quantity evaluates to 1.5 Hz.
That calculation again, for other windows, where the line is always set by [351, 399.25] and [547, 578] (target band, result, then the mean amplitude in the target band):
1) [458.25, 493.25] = 7.4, 108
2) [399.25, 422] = 3.3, 84.9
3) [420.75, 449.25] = 4.7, 94.7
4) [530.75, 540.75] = 0.2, 167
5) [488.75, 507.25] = 4.1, 116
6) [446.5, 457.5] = 1.8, 103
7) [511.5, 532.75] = 8.1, 101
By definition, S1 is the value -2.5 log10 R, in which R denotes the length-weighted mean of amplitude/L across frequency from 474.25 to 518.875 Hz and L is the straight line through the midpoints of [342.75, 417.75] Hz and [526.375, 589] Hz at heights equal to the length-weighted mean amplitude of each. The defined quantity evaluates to 0.340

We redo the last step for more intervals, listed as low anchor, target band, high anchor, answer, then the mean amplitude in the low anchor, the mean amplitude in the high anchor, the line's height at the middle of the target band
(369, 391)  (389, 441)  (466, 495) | 0.051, 80.5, 111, 91.1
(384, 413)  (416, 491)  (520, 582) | 0.129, 82.1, 169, 113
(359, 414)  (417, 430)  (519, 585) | 0.117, 80.9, 168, 101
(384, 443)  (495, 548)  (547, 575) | 0.283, 86.6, 185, 159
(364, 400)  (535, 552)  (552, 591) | -0.011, 80.3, 188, 172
